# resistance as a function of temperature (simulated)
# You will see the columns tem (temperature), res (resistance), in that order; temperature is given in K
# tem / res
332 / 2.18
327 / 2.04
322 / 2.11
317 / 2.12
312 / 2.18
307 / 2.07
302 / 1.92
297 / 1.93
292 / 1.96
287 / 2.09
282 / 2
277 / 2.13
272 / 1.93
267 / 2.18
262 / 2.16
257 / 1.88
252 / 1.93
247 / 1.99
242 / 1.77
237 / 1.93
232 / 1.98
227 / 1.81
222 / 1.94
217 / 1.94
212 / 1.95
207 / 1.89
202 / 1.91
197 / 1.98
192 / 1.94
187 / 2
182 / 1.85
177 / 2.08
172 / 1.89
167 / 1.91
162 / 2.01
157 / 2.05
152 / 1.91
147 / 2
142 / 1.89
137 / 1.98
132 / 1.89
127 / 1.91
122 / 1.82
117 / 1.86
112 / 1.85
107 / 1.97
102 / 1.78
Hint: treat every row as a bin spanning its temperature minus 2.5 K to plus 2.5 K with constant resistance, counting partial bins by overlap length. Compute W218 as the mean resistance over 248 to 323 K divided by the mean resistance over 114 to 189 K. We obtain 1.05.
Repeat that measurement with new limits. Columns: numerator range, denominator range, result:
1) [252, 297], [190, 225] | 1.05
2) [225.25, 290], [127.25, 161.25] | 1.02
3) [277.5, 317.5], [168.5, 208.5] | 1.05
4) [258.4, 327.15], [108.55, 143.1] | 1.09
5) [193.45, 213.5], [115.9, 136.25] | 1.03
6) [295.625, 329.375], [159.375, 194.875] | 1.05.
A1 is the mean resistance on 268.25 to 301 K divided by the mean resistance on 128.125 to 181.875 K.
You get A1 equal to 1.03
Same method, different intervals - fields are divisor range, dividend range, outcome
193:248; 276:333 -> 1.07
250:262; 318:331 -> 1.07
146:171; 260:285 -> 1.06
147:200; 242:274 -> 1.02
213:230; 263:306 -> 1.06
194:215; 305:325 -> 1.10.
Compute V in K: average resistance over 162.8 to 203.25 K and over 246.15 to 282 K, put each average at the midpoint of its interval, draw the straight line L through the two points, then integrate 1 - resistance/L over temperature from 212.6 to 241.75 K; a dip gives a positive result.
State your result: 1.19 K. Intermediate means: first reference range 1.95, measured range 1.91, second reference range 2.03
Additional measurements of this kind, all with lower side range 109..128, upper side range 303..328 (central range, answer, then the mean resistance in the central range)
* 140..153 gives -0.3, 1.94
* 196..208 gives 0.2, 1.92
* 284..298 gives 0.5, 2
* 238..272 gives 0.8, 1.98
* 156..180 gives -0.8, 1.98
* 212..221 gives 0.2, 1.94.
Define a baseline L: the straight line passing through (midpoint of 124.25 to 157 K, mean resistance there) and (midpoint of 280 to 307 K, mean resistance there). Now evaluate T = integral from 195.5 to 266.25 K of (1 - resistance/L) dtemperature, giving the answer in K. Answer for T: 1.06 K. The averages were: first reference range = 1.94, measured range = 1.94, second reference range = 1.99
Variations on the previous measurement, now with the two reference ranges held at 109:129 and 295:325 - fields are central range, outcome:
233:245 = 0.7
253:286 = -0.5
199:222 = 0.3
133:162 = -1.2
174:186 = -0.3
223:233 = 0.4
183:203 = -0.2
